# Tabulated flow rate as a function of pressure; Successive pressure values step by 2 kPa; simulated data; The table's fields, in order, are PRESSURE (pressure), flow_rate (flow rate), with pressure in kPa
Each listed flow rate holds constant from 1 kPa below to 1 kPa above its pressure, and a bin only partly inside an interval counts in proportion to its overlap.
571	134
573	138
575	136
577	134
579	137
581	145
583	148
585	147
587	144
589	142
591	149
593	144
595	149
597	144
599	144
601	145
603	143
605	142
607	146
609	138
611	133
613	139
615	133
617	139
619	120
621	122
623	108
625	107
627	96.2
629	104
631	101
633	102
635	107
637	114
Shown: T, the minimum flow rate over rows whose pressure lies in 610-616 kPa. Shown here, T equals 133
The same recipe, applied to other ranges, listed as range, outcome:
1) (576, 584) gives 134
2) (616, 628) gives 96.2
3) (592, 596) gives 144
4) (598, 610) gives 138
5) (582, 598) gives 142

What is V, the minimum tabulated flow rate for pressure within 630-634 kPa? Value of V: 101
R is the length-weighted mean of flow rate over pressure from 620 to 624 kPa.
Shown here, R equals 115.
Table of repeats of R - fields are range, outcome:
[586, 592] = 145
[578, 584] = 143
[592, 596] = 146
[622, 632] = 103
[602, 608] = 144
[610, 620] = 133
